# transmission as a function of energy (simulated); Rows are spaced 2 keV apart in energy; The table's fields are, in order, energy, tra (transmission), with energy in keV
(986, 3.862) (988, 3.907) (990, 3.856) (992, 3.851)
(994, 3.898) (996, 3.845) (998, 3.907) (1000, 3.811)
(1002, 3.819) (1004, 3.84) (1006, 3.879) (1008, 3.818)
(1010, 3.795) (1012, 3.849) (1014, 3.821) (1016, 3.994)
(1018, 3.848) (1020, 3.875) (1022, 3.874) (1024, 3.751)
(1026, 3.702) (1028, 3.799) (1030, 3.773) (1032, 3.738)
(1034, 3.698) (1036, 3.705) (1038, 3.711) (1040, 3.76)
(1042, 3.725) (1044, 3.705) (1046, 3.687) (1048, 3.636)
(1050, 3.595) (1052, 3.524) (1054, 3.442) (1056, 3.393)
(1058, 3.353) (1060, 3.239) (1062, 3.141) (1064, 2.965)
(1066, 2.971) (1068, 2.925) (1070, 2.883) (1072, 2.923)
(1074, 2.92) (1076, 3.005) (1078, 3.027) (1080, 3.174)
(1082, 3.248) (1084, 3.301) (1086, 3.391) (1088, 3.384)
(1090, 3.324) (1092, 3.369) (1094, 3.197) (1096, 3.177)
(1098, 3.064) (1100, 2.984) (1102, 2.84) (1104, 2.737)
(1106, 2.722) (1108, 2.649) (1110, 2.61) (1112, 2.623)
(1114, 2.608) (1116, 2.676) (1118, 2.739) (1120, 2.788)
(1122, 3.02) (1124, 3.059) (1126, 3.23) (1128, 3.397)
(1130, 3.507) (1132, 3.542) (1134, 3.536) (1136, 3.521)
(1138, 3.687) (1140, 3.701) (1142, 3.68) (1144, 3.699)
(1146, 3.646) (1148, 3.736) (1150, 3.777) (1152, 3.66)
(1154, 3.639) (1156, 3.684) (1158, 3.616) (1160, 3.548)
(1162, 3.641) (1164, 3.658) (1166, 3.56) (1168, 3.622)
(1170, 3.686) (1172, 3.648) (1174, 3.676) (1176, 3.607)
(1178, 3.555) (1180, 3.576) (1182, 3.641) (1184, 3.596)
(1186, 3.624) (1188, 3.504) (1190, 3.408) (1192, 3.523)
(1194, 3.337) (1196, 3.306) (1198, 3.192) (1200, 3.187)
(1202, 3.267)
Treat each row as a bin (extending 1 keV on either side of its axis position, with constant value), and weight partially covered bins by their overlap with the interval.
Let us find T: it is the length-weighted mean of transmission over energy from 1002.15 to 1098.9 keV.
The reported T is 3.48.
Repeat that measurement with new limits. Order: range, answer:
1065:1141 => 3.09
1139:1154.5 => 3.69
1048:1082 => 3.17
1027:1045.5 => 3.73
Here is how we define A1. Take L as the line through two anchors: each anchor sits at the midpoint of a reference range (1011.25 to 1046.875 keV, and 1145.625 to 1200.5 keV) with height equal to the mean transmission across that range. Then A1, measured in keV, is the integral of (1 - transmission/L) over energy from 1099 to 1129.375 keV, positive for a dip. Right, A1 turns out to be 6.7 keV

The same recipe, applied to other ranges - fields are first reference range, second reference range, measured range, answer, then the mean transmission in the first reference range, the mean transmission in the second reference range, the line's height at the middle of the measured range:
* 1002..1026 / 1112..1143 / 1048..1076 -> 3.12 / 3.84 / 3.23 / 3.58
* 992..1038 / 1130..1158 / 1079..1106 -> 4.10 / 3.82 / 3.65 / 3.72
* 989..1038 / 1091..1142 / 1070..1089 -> 1.20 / 3.82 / 3.09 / 3.35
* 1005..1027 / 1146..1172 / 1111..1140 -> 4.21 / 3.84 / 3.65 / 3.7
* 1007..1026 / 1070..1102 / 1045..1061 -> -0.03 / 3.84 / 3.15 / 3.48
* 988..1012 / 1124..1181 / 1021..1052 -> 0.59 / 3.85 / 3.6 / 3.79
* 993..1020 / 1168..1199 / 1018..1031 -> 0.08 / 3.86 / 3.53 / 3.82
